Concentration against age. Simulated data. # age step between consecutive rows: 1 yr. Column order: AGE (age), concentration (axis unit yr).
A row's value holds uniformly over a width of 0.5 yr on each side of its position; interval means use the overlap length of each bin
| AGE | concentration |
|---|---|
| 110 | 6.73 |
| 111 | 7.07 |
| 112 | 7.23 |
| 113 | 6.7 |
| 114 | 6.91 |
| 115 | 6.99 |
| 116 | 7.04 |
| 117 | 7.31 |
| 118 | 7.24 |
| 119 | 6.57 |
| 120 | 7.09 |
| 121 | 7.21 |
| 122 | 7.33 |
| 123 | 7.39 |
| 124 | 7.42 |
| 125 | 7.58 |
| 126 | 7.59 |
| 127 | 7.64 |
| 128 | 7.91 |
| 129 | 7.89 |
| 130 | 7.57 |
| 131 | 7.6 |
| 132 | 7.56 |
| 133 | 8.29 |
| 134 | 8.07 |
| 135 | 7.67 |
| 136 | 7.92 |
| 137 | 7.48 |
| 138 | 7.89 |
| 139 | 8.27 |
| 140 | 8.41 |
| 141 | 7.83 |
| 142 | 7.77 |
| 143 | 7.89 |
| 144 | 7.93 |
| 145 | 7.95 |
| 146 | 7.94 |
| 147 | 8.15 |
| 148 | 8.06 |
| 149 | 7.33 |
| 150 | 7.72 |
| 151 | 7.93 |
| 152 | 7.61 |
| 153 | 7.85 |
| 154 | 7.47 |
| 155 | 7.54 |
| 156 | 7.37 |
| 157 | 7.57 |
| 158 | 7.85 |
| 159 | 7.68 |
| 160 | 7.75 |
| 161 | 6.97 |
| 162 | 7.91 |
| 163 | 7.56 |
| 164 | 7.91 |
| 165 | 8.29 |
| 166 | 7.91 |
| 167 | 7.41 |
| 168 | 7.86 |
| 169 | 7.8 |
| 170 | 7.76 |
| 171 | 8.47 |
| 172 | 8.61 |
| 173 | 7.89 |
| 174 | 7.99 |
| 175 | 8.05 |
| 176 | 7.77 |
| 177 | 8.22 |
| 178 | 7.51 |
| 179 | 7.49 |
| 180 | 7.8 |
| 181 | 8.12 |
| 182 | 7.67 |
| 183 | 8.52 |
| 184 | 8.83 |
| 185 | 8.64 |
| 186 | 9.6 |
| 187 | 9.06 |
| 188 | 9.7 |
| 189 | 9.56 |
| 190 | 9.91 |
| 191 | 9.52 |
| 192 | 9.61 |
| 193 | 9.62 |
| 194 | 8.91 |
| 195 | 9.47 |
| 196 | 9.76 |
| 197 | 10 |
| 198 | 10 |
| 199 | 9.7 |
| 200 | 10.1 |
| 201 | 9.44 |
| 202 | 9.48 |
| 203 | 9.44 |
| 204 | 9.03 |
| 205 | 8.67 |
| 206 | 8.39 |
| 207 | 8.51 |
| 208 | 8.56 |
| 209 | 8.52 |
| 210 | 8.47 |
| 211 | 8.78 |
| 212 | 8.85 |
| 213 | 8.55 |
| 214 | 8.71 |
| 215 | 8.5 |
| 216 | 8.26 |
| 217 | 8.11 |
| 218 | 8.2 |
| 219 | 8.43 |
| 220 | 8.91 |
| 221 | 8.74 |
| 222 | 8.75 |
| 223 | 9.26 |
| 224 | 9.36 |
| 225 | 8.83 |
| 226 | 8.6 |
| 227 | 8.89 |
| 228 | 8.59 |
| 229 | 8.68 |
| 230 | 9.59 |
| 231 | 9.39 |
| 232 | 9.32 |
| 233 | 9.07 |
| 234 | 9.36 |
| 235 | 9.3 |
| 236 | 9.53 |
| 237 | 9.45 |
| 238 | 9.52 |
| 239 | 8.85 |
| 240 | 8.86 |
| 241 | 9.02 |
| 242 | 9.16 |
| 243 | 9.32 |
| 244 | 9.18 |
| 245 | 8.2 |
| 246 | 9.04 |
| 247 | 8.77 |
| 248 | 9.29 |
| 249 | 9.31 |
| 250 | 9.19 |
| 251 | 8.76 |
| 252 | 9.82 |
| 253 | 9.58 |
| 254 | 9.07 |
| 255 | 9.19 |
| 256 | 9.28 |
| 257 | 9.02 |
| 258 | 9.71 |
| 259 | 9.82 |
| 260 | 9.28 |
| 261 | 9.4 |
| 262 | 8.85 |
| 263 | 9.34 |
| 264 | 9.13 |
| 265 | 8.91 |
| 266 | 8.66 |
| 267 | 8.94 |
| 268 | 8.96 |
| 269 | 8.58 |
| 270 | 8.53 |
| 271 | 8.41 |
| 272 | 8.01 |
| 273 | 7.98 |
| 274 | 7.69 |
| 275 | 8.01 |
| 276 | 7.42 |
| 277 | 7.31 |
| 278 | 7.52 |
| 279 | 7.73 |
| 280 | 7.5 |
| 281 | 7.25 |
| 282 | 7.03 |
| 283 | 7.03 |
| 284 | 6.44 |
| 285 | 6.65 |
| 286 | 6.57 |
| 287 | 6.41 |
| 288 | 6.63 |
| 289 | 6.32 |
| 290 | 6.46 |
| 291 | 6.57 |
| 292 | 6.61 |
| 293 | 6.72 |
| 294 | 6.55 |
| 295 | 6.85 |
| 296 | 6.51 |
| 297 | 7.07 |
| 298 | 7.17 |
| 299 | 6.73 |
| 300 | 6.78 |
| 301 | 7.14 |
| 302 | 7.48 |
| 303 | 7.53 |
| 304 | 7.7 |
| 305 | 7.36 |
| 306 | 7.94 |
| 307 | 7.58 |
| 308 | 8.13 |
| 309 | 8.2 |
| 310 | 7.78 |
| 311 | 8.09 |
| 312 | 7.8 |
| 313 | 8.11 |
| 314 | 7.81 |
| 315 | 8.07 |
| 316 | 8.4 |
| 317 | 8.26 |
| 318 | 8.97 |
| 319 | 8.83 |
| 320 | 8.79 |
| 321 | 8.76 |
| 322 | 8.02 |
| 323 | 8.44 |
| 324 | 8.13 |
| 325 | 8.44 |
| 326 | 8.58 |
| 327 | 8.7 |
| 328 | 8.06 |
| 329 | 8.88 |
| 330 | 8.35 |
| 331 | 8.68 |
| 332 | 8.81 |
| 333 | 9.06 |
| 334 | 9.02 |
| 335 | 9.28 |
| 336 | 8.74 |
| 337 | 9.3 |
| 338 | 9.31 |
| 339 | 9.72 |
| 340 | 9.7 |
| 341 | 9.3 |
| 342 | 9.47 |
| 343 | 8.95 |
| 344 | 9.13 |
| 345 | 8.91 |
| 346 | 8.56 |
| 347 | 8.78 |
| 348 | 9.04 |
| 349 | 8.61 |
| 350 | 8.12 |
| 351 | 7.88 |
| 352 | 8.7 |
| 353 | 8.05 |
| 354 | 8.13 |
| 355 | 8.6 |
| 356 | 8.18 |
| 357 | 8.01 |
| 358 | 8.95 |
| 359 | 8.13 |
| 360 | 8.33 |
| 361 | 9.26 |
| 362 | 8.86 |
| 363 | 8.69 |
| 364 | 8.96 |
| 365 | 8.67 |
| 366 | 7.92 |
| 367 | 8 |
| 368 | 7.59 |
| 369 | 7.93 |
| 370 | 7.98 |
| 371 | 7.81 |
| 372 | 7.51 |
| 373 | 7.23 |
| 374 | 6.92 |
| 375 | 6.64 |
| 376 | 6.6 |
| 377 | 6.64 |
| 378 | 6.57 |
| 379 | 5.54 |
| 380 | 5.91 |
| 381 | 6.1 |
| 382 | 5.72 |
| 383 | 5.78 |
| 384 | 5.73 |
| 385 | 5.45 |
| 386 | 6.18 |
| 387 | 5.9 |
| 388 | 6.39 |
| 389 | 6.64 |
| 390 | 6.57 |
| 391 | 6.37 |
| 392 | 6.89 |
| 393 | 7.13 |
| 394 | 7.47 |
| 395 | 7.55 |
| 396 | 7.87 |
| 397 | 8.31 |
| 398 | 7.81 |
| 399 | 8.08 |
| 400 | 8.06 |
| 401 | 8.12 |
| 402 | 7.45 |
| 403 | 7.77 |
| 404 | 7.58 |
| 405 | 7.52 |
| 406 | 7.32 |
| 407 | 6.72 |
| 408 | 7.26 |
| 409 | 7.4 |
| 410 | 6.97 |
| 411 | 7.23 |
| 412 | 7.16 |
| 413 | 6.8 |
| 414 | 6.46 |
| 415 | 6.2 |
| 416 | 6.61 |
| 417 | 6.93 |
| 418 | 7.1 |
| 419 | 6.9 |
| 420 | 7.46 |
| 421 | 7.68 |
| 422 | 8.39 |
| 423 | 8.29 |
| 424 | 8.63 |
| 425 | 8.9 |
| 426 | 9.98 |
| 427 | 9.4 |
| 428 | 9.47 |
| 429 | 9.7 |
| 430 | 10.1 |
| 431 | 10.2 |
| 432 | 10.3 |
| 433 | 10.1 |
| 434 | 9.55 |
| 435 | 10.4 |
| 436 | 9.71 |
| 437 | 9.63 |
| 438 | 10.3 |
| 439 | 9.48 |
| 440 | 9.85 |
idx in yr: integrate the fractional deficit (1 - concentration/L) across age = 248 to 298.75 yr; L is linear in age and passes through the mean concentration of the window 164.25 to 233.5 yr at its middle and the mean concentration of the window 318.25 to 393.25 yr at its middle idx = 2.35 yr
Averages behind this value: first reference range 8.75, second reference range 7.97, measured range 8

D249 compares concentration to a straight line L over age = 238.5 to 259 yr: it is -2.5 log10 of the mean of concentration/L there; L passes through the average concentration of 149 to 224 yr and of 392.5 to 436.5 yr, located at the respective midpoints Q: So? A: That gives -0.10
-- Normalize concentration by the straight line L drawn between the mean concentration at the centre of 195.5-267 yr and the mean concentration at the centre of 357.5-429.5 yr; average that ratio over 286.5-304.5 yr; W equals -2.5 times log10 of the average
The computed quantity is 0.22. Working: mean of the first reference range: 9.06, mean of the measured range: 6.85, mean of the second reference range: 7.44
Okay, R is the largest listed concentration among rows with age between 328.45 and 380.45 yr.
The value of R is 9.72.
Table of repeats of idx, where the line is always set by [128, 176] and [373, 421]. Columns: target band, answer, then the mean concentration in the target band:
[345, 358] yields -2.5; 8.43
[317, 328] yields -2.1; 8.53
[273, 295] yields 1.0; 6.99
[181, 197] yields -3.2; 9.21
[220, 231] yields -2.0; 8.95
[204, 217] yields -1.6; 8.56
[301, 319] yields -1.8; 7.96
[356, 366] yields -2.2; 8.59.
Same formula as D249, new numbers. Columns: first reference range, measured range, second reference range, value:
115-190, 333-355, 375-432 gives -0.19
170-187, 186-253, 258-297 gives -0.14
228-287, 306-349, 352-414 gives -0.09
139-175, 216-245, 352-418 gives -0.17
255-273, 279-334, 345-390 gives 0.09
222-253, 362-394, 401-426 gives 0.12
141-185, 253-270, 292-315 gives -0.21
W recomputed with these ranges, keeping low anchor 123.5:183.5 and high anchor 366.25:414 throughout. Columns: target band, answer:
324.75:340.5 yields -0.23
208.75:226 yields -0.14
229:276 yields -0.20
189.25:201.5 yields -0.25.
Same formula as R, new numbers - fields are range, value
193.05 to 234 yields 10.1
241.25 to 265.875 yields 9.82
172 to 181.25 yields 8.61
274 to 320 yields 8.97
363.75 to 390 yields 8.96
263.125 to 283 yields 9.13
